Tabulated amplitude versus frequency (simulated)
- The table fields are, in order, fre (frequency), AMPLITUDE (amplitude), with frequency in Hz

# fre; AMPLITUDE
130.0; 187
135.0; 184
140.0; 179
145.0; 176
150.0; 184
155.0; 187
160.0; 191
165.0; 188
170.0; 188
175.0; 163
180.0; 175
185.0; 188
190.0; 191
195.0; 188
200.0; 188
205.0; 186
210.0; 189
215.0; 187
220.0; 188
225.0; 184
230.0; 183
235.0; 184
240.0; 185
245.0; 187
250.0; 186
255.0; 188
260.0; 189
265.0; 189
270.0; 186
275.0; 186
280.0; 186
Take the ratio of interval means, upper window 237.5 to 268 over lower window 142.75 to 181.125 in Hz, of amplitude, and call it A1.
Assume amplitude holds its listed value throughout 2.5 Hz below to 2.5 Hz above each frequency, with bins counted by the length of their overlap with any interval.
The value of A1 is 1.03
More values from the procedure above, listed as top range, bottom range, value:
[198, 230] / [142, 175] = 1.02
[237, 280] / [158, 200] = 1.01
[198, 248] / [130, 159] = 1.02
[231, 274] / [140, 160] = 1.02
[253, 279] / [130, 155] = 1.03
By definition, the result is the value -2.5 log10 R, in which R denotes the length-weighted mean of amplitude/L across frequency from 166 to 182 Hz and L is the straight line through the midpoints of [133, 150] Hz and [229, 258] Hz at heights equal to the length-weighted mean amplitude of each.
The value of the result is 0.03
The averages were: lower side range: 180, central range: 177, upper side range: 186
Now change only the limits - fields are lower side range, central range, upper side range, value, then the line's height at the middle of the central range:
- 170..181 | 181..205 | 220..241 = -0.068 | 176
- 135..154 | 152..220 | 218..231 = -0.014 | 183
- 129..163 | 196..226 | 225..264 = -0.011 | 185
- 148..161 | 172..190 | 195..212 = 0.057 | 187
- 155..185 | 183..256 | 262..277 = -0.013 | 185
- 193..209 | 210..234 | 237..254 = 0.006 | 187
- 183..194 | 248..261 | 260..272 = 0.003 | 188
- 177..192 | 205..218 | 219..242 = -0.020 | 184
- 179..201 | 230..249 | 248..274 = 0.013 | 187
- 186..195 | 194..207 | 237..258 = 0.010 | 189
